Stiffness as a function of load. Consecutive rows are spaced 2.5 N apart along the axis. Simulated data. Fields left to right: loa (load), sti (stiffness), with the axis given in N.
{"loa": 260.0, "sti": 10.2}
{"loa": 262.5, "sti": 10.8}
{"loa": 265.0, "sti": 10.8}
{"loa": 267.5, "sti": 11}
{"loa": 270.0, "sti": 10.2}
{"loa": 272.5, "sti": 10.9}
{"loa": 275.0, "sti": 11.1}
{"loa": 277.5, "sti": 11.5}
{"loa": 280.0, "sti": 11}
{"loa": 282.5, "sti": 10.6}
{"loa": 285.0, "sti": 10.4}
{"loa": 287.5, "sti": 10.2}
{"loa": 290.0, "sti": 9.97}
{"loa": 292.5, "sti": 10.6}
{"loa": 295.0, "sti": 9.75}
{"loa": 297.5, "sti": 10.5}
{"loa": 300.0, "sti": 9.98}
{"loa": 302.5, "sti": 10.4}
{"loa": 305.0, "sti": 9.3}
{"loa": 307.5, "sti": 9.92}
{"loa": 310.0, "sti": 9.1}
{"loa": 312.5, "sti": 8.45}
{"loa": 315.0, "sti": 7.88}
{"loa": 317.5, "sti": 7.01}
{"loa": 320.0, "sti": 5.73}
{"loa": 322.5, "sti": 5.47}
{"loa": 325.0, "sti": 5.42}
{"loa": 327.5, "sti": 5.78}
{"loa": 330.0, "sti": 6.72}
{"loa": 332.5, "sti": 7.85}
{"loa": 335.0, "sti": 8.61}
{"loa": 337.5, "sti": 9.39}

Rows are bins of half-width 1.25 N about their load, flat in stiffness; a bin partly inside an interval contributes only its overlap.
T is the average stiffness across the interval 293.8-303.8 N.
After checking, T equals 10.2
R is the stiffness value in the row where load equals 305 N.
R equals 9.3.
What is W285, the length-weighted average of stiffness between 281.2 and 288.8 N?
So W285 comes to 10.4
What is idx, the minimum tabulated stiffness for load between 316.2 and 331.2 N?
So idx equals 5.42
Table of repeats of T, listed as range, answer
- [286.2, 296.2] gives 10.1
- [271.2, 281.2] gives 11.1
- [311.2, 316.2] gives 8.18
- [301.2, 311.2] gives 9.68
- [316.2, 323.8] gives 6.08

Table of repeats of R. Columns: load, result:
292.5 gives 10.6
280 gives 11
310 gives 9.1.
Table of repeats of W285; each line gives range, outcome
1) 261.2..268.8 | 10.9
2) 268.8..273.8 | 10.6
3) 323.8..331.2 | 5.97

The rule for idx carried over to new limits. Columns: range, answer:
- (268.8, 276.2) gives 10.2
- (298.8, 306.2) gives 9.3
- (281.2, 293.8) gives 9.97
